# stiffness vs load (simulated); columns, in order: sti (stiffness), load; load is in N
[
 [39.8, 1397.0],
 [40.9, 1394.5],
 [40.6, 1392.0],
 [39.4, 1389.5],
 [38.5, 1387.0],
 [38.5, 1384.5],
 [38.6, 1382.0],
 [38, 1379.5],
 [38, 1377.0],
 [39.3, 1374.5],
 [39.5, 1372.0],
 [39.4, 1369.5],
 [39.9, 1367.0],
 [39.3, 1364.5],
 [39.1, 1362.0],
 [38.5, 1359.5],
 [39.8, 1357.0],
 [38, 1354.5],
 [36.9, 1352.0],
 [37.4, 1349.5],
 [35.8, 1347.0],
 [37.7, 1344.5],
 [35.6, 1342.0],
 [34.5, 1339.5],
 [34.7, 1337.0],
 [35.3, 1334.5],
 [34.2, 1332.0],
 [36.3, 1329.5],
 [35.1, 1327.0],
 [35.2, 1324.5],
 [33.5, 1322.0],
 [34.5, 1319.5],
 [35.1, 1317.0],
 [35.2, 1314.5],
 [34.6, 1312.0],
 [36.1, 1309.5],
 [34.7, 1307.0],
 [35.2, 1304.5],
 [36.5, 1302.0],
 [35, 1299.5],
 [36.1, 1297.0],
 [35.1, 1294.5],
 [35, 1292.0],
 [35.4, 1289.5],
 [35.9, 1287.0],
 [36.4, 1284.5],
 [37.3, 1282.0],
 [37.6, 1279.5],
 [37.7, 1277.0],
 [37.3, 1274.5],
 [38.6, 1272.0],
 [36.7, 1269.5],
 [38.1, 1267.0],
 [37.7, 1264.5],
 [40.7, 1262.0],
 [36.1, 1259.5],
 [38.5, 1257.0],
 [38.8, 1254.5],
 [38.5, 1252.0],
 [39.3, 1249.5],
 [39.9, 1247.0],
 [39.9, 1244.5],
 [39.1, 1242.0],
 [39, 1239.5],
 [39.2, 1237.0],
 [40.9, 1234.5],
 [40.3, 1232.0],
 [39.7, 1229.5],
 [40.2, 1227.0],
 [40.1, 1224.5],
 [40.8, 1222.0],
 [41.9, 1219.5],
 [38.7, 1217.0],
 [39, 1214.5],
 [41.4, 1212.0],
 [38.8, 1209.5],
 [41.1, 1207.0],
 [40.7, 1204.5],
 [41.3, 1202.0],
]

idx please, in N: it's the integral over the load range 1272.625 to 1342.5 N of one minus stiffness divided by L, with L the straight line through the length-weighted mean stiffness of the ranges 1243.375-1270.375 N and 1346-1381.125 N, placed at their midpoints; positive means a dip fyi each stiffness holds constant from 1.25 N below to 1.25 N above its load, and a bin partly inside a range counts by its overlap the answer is 5.4 N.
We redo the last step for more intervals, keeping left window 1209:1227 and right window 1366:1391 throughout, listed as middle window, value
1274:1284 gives 0.6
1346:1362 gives 0.5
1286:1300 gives 1.5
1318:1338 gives 2.3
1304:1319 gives 1.6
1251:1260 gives 0.4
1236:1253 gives 0.3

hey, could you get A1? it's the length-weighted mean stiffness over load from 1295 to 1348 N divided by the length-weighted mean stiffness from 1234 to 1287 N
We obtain 0.92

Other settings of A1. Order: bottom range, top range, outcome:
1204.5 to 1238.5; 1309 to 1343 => 0.87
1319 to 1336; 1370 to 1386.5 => 1.11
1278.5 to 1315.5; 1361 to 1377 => 1.10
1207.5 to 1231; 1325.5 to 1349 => 0.89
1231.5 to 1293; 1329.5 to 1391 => 0.99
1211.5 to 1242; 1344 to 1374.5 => 0.96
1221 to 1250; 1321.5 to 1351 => 0.89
